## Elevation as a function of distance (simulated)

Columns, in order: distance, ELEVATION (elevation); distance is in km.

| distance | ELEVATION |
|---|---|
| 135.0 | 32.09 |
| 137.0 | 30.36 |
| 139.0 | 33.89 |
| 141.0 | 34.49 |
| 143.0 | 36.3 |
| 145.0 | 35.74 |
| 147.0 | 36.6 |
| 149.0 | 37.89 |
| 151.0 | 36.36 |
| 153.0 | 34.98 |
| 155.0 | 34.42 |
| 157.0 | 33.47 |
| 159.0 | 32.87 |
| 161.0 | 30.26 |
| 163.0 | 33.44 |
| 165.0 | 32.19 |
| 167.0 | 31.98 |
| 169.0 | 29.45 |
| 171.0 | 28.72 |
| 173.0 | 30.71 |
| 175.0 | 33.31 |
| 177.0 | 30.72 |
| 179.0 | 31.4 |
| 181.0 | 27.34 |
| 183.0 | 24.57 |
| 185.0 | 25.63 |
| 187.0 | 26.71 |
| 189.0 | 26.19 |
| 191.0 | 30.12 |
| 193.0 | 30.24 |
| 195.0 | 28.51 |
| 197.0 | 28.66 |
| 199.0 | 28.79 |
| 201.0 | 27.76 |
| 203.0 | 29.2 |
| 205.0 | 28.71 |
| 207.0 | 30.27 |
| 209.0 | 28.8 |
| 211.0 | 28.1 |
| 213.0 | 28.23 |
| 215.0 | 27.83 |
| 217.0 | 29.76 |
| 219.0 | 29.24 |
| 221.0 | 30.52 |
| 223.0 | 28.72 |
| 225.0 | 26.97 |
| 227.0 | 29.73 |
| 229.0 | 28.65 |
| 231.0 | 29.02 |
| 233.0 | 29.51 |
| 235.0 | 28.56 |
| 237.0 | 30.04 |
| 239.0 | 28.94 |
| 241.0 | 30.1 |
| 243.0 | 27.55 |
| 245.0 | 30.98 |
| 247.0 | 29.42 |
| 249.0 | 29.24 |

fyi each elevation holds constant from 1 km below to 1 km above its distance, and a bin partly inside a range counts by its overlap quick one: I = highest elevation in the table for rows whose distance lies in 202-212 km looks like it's 30.27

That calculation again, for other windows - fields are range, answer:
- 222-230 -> 29.73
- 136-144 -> 36.3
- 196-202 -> 28.79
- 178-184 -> 31.4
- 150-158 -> 36.36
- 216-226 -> 30.52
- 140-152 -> 37.89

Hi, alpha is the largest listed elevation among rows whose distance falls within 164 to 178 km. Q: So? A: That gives 33.31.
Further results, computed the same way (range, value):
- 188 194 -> 30.24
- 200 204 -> 29.2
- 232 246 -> 30.98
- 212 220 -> 29.76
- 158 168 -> 33.44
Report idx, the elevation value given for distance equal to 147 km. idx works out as 36.6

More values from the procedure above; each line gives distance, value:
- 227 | 29.73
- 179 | 31.4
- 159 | 32.87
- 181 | 27.34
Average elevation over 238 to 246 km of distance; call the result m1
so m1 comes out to 29.4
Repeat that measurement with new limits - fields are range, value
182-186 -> 25.1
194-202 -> 28.4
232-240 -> 29.3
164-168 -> 32.1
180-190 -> 26.1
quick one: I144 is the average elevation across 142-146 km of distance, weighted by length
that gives 36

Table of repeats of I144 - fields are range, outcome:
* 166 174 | 30.2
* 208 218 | 28.5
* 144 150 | 36.7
